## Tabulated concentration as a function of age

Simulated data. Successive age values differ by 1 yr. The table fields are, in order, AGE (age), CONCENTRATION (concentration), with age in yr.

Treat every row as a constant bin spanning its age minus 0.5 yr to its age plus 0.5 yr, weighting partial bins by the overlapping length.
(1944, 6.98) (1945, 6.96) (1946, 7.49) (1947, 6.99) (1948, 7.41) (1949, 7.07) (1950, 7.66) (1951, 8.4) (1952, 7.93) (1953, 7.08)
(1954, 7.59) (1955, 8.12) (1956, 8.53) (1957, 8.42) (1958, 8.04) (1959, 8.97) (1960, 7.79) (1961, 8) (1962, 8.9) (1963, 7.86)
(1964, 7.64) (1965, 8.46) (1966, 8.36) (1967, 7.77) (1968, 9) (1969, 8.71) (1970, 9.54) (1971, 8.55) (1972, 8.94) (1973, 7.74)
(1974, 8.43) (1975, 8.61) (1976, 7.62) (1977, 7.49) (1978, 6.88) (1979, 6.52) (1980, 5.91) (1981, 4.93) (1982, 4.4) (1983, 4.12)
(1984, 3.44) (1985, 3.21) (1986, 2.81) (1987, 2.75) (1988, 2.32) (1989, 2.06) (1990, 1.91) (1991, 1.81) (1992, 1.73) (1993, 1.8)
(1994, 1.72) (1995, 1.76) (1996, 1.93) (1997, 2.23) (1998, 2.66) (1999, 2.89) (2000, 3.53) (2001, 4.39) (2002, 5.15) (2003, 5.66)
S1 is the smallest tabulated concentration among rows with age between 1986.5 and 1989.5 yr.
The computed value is 2.06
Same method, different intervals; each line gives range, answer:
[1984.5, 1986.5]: 2.81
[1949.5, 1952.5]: 7.66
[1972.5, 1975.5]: 7.74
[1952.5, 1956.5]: 7.08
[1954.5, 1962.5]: 7.79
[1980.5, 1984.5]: 3.44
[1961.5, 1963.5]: 7.86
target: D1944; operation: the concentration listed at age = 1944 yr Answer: 6.98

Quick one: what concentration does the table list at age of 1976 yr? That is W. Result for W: 7.62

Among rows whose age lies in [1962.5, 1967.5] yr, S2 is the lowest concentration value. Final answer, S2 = 7.64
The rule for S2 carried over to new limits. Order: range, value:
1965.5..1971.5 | 7.77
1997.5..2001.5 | 2.66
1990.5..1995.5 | 1.72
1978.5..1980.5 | 5.91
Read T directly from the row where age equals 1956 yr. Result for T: 8.53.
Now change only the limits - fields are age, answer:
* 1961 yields 8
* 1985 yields 3.21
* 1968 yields 9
